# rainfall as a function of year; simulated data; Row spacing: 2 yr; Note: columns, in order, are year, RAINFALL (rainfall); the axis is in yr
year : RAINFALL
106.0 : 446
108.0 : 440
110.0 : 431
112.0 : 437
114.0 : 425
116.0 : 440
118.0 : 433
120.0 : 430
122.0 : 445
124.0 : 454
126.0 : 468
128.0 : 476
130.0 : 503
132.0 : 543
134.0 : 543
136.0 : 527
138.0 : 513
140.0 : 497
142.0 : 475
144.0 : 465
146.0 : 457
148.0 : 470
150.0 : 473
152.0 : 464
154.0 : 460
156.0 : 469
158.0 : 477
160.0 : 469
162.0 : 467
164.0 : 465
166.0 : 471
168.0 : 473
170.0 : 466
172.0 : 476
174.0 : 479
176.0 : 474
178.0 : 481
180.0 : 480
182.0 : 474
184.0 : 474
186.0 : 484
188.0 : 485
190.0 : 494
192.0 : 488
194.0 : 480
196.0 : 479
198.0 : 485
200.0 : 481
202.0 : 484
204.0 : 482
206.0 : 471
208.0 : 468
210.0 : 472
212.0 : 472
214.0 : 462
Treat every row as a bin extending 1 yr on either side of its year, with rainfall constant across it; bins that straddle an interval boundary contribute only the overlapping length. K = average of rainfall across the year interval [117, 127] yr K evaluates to 446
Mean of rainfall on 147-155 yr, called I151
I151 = 467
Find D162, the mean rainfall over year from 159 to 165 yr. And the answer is 467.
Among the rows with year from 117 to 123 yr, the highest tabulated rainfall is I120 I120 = 445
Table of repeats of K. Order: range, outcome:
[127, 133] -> 507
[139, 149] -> 473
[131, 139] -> 532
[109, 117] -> 433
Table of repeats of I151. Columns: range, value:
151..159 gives 468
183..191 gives 484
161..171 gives 468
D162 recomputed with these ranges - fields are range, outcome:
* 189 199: 485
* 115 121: 434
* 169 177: 474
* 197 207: 481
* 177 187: 479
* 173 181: 478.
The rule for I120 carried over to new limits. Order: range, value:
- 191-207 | 488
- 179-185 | 480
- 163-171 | 473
